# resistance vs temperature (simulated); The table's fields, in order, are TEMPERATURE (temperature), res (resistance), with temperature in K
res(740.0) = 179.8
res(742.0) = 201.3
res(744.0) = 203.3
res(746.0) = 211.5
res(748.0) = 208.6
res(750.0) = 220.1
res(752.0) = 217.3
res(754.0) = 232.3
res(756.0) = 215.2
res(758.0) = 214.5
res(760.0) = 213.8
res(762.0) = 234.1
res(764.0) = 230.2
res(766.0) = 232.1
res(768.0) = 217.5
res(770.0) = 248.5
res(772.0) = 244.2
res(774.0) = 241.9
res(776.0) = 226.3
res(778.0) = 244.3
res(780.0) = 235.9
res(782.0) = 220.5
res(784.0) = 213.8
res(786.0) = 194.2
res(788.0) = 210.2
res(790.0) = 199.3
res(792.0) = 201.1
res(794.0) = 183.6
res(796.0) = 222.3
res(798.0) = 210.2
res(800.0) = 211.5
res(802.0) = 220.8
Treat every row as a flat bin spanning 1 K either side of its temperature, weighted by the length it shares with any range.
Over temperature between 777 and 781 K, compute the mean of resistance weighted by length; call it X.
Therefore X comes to 240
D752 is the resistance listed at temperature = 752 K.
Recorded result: 217.3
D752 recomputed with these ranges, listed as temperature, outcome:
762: 234.1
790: 199.3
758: 214.5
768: 217.5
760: 213.8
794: 183.6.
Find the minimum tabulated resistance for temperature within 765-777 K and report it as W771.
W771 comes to 217.5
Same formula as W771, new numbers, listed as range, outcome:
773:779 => 226.3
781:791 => 194.2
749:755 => 217.3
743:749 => 203.3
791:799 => 183.6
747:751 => 208.6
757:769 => 213.8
